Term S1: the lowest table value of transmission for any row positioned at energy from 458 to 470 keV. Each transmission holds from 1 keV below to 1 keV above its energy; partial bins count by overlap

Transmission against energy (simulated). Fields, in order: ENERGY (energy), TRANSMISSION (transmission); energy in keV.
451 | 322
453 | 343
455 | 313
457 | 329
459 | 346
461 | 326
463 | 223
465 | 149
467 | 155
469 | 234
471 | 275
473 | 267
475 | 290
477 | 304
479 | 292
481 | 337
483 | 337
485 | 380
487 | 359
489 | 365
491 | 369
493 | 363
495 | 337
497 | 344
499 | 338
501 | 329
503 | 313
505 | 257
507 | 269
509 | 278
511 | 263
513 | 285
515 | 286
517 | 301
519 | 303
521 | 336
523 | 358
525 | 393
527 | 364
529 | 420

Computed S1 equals 149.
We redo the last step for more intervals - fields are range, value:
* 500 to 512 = 257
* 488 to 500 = 337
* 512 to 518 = 285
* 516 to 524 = 301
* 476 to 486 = 292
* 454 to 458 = 313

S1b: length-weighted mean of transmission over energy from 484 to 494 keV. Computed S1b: 367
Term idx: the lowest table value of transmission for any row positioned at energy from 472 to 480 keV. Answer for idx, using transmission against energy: 267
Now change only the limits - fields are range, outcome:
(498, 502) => 329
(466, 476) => 155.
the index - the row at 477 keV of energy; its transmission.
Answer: 304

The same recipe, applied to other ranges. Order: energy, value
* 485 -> 380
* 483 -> 337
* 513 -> 285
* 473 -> 267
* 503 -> 313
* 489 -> 365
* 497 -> 344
